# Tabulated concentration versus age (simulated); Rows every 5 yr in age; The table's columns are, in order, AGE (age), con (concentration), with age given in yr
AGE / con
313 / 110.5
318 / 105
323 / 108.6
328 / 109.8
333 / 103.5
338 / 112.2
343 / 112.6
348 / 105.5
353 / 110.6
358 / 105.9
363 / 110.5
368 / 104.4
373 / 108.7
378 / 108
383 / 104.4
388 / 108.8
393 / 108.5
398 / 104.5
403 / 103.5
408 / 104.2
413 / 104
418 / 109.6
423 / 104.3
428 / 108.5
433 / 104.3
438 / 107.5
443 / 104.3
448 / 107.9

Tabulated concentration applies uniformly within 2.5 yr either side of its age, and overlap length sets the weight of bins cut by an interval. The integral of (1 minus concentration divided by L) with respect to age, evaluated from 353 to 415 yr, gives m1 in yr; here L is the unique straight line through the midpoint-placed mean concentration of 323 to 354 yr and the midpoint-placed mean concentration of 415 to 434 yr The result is 0.76 yr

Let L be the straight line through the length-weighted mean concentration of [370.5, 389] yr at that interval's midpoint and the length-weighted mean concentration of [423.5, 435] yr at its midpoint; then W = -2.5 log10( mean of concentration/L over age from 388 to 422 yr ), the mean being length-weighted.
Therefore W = 0.01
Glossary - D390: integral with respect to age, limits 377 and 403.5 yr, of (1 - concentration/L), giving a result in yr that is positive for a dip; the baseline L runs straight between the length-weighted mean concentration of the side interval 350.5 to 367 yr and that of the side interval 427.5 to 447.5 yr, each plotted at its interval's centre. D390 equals 0.3 yr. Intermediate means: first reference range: 109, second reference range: 106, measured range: 106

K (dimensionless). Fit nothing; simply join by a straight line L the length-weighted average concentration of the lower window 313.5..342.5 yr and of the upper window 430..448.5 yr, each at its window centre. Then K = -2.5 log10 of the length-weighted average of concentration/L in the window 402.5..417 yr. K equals 0.02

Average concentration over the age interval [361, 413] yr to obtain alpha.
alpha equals 106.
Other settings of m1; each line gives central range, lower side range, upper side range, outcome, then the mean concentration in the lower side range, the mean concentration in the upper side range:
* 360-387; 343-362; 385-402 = 0.1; 108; 107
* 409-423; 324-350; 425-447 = 0.1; 109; 106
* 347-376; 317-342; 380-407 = -0.2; 108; 106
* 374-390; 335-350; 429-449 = 0.2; 110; 106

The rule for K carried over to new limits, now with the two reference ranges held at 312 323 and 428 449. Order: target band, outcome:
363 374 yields 0.00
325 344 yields -0.02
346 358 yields -0.01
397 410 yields 0.03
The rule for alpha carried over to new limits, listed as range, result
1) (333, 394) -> 108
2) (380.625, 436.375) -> 106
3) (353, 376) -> 108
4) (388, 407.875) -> 106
